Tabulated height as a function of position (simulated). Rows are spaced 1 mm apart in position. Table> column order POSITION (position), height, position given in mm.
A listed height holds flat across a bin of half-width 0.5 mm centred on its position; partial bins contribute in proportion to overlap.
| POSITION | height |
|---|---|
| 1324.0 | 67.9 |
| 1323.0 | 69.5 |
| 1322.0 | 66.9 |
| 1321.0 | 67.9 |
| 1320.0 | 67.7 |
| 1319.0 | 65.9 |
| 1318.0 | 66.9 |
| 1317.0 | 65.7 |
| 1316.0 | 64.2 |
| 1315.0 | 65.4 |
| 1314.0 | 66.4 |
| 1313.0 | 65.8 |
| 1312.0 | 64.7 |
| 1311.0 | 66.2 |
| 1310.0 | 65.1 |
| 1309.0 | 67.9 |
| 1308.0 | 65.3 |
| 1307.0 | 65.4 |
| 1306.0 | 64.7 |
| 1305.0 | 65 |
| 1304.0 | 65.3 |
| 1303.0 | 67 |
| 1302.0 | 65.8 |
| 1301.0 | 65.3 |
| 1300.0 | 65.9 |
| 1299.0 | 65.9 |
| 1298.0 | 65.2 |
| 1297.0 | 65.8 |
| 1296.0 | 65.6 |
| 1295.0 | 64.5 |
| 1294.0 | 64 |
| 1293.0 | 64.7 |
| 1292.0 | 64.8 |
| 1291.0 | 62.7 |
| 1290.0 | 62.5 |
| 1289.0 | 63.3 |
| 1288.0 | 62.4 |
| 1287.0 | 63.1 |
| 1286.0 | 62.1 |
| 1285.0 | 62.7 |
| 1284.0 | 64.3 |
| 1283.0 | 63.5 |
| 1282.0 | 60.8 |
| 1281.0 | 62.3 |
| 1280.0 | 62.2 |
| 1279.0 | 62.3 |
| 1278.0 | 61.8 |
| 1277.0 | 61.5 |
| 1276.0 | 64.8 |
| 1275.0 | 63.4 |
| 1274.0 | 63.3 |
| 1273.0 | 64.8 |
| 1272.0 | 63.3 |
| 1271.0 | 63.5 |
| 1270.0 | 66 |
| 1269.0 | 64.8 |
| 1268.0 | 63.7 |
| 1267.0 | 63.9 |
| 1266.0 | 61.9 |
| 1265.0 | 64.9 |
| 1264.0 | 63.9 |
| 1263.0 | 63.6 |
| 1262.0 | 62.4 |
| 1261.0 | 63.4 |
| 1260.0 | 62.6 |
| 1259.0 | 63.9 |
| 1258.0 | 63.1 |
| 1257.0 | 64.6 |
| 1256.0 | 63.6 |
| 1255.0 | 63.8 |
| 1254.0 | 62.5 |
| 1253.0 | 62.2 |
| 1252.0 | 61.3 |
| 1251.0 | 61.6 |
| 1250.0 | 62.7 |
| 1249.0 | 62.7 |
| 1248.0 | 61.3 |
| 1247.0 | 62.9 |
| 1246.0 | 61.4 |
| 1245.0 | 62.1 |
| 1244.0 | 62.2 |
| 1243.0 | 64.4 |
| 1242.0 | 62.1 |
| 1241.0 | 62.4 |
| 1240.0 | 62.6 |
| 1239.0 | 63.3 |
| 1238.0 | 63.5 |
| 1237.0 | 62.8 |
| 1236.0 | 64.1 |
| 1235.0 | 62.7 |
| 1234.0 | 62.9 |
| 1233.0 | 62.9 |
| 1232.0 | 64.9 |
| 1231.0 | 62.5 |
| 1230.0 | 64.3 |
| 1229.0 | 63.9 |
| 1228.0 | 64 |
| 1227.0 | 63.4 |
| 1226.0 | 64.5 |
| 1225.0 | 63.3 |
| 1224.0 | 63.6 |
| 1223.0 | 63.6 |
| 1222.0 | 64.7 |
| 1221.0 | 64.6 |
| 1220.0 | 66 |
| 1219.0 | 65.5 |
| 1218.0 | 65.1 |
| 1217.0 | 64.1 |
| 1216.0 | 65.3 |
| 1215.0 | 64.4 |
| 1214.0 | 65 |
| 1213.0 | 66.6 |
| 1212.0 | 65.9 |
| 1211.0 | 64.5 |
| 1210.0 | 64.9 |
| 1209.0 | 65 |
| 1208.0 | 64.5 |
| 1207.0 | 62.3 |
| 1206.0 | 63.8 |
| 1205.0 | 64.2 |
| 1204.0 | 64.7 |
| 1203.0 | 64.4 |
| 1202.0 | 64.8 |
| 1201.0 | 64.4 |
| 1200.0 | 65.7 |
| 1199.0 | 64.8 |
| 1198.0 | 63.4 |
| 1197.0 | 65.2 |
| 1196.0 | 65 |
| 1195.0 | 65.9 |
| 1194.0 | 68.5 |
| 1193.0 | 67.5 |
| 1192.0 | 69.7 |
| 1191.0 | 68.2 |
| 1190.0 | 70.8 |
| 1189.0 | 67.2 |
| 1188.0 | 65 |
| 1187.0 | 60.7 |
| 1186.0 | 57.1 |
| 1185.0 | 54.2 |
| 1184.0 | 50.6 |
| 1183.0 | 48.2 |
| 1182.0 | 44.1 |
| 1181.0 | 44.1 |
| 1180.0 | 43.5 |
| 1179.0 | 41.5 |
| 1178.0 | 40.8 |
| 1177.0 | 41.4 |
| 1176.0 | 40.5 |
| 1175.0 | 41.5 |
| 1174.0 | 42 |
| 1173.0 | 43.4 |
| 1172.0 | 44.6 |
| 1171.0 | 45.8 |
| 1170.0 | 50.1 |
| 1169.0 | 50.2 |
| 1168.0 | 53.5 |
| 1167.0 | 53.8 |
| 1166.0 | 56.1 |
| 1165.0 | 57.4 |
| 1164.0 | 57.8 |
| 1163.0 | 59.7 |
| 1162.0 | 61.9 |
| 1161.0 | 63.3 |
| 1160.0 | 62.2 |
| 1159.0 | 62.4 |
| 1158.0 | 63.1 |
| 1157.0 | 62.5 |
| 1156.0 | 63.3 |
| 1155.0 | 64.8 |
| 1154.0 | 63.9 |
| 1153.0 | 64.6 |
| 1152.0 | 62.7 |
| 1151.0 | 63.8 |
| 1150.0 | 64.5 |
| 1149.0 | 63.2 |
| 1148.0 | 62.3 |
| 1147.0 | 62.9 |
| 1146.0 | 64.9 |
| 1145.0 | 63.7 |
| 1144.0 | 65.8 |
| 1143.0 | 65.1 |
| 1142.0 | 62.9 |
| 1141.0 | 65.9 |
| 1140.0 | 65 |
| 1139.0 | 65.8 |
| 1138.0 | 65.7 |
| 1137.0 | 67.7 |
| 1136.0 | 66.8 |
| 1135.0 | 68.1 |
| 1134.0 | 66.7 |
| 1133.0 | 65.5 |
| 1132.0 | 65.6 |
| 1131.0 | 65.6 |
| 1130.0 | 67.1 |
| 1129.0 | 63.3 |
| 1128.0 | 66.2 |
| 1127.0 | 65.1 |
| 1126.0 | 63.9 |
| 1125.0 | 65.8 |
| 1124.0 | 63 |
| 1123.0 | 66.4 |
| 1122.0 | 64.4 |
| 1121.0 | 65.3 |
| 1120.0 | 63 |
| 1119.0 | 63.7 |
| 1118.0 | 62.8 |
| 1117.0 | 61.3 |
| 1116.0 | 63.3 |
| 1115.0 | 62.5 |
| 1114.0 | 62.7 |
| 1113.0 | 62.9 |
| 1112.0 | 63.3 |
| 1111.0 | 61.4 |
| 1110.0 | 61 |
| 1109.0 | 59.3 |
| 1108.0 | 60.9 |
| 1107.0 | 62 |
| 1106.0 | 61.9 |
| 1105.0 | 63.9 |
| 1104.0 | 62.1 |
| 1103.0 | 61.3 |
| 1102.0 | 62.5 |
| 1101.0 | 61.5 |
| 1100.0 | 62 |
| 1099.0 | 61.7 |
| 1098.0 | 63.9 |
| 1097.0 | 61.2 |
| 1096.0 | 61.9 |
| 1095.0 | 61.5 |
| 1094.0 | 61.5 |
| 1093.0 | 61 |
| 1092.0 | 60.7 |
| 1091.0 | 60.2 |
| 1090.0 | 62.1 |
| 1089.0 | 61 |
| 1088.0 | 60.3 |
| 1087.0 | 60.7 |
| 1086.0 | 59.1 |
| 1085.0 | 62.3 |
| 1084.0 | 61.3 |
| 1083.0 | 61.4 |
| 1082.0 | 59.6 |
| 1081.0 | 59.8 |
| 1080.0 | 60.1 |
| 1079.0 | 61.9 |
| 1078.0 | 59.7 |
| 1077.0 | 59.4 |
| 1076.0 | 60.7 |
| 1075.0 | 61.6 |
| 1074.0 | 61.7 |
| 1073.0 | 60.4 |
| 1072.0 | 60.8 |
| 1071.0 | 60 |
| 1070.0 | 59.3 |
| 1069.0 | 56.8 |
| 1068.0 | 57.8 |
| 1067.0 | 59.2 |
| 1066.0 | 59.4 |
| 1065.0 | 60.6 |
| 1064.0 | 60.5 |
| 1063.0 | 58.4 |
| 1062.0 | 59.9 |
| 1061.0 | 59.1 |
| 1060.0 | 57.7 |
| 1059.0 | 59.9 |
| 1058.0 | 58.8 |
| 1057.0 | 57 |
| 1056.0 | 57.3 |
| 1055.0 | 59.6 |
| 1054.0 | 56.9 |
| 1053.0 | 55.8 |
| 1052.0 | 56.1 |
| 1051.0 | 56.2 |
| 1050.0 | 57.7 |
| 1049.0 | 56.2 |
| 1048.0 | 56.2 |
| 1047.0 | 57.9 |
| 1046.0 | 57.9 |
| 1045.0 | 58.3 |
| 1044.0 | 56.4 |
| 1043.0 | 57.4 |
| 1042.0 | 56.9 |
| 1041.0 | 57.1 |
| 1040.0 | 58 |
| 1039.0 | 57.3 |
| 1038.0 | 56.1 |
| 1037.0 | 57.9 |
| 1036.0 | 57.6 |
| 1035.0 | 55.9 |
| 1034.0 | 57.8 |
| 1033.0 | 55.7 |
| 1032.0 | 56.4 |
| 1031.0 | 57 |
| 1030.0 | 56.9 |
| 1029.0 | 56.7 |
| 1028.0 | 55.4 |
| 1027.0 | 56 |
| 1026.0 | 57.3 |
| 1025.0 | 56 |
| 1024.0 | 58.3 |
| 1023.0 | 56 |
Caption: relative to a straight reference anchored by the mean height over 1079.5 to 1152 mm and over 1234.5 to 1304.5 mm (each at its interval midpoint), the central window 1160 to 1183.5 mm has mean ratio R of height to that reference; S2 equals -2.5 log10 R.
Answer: 0.27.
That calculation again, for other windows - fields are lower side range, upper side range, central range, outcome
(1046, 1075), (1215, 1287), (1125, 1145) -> -0.09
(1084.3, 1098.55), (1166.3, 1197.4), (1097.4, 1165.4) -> -0.10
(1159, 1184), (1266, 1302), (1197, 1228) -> -0.18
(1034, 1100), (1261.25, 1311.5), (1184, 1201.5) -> -0.04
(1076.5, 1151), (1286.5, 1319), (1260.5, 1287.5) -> 0.03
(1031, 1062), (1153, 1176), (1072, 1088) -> -0.07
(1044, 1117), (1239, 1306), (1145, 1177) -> 0.08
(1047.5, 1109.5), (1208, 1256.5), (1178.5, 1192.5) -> 0.12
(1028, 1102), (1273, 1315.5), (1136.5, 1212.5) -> 0.04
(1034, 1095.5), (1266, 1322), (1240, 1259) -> 0.01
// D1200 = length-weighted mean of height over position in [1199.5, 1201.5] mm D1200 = 65.1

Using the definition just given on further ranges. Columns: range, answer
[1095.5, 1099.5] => 62.2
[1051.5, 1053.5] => 56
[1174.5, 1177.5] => 41.1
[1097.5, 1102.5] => 62.3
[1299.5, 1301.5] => 65.6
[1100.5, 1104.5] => 61.9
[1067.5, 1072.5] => 58.9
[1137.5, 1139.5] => 65.8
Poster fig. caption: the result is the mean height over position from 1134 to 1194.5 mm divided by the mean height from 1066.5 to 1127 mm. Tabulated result 0.9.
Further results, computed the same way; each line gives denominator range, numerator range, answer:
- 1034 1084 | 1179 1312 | 1.08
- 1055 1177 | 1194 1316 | 1.05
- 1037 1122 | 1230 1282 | 1.05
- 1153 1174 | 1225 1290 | 1.11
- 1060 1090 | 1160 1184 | 0.82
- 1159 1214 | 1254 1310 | 1.11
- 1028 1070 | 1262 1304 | 1.11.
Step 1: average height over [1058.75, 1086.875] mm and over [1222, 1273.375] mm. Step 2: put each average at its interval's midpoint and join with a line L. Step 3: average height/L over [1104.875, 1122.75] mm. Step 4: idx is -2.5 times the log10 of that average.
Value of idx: -0.03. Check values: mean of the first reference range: 60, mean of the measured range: 62.6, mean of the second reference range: 63.3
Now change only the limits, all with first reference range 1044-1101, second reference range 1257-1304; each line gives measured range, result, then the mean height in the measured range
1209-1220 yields -0.05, 65.2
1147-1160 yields -0.04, 63.4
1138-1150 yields -0.06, 64.4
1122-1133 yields -0.08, 65.2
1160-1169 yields 0.07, 57.7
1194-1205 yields -0.05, 65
